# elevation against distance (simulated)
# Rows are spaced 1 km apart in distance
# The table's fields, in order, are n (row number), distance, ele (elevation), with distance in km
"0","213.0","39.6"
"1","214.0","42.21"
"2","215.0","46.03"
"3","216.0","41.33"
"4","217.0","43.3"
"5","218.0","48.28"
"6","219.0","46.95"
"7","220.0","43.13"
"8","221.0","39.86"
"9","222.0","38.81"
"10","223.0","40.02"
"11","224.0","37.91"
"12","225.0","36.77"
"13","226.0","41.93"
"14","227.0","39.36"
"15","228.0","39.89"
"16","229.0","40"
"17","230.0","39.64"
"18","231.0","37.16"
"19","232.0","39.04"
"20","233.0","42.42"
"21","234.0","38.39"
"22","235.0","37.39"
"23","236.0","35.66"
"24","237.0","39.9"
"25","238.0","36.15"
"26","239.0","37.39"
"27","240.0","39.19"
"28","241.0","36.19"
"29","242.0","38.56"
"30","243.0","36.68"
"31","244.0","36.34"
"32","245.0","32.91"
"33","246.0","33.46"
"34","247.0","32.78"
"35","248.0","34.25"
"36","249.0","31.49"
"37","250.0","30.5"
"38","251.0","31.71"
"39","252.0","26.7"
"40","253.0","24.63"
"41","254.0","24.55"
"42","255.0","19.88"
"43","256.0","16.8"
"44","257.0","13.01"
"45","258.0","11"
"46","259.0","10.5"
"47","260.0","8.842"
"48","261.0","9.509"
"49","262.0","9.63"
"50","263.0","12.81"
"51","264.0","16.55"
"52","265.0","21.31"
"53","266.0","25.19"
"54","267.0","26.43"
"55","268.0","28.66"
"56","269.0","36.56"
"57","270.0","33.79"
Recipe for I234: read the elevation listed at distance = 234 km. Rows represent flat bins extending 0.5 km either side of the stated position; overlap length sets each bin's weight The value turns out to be 38.39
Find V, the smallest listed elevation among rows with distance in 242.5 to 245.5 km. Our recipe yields 32.91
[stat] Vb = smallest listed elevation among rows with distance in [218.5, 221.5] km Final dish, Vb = 39.86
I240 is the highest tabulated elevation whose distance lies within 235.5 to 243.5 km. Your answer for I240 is 39.9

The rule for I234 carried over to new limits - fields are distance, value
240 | 39.19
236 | 35.66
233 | 42.42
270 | 33.79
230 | 39.64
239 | 37.39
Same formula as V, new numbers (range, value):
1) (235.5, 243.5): 35.66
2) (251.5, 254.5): 24.55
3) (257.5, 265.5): 8.842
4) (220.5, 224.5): 37.91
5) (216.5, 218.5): 43.3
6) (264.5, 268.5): 21.31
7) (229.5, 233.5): 37.16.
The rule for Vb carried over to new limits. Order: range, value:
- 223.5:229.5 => 36.77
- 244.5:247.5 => 32.78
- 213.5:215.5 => 42.21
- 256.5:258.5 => 11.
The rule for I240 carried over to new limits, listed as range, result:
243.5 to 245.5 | 36.34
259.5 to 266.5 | 25.19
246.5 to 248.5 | 34.25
